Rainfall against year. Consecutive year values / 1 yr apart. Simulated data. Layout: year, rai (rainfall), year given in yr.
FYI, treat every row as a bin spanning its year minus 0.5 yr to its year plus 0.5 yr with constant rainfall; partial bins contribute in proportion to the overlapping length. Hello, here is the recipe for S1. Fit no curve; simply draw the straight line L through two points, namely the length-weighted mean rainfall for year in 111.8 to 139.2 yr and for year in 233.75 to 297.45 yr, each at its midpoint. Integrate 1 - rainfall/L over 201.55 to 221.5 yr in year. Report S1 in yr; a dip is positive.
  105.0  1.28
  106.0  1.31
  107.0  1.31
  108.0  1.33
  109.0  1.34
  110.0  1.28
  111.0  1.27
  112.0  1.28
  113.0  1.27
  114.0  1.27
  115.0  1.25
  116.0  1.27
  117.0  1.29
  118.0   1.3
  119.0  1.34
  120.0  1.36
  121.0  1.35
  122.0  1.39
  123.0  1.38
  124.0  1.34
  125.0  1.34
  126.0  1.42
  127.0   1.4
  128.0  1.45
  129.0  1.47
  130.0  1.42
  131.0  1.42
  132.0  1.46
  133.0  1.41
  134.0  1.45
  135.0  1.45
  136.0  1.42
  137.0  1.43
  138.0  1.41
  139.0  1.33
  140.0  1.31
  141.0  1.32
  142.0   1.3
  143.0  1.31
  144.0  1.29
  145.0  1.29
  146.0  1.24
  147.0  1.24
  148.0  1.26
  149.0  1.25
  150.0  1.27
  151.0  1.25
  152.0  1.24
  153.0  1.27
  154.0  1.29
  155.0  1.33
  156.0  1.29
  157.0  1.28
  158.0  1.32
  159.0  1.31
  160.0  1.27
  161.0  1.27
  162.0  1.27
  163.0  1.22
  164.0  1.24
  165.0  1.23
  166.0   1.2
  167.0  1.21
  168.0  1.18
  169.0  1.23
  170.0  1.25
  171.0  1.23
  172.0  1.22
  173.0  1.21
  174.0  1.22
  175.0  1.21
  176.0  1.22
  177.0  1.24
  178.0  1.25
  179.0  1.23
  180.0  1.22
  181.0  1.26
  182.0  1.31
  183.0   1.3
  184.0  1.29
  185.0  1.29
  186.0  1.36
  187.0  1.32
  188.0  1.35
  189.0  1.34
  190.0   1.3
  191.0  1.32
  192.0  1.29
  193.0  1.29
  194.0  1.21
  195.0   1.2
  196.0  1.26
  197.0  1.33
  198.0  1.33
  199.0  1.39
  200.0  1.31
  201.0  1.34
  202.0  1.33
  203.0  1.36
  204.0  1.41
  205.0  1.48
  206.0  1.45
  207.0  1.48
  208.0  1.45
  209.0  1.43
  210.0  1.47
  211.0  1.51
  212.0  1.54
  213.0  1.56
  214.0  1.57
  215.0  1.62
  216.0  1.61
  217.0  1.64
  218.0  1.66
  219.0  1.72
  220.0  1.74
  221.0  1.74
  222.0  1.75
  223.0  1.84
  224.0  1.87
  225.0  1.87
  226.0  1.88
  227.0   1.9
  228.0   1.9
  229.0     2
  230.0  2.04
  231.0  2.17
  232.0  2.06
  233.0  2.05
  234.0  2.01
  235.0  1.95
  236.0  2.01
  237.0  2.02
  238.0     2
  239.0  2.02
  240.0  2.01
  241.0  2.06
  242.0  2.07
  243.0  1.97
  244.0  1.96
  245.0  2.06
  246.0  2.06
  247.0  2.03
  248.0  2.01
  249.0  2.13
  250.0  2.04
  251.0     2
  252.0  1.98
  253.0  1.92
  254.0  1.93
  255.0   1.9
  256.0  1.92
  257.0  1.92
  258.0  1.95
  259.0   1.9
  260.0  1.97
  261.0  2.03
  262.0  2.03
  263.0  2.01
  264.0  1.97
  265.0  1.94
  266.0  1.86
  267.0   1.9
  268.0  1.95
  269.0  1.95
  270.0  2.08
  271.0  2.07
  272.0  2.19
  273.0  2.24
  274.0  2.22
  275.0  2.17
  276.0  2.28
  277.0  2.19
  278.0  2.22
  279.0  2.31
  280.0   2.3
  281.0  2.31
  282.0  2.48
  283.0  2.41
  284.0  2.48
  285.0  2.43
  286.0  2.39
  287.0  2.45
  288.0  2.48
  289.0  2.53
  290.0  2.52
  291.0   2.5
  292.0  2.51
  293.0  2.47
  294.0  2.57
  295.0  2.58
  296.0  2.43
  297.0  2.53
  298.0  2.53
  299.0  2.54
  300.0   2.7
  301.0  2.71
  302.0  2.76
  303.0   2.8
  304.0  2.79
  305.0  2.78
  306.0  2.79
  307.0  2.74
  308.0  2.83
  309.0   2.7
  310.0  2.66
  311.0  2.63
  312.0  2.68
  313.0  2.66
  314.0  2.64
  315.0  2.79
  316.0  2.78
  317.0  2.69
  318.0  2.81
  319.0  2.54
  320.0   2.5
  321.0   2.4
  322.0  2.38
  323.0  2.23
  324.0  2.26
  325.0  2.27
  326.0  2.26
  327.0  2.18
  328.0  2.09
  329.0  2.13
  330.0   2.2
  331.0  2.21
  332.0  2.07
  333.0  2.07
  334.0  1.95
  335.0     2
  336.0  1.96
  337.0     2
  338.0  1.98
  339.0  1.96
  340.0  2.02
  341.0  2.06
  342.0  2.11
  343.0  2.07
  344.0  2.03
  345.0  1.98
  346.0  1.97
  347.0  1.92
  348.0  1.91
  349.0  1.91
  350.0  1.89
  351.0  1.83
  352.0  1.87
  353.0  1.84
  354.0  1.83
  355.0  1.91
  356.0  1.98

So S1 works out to 3.38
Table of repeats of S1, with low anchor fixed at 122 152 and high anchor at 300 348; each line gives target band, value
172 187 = 3.1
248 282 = -0.2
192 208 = 3.3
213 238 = -0.3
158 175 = 3.1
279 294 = -2.0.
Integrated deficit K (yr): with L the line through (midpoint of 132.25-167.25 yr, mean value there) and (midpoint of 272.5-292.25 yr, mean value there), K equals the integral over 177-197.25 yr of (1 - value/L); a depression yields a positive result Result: 4.0 yr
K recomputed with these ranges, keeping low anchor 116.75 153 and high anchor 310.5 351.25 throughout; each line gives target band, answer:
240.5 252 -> -1.2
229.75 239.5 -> -1.3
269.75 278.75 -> -1.0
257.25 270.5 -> -0.3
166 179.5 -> 2.6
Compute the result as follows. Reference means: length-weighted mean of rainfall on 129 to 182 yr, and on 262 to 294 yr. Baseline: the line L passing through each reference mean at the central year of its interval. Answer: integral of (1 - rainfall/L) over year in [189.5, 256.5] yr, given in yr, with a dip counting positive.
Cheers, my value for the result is 3.8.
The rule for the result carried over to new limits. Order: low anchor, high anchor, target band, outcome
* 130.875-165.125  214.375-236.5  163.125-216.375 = 9.3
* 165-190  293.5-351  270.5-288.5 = -2.5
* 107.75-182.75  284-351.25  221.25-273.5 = -1.5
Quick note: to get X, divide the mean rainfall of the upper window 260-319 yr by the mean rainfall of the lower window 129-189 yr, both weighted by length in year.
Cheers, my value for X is 1.88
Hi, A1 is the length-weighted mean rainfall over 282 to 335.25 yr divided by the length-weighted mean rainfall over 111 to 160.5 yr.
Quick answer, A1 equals 1.87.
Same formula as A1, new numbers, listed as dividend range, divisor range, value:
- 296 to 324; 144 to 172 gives 2.10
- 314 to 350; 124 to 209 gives 1.67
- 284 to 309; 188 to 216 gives 1.86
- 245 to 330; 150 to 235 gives 1.62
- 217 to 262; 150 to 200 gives 1.54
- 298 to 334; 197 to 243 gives 1.46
